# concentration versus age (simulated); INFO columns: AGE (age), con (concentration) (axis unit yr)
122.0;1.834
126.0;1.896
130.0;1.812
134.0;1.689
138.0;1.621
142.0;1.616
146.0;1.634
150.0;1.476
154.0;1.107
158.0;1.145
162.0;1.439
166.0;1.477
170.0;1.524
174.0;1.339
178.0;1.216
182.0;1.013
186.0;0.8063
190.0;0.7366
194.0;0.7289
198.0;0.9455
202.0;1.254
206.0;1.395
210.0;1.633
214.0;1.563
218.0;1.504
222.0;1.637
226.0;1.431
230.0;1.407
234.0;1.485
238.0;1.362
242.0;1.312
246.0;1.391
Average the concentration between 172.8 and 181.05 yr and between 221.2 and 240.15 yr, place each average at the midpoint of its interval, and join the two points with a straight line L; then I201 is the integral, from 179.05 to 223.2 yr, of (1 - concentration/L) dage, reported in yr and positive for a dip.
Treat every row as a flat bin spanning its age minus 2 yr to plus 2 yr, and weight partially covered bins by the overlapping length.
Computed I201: 5.0 yr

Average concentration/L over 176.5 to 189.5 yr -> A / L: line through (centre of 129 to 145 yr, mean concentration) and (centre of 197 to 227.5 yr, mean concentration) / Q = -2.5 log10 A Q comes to 0.49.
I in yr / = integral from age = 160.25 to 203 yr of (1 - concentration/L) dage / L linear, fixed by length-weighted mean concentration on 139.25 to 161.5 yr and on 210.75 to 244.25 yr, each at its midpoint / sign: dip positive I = 9.0 yr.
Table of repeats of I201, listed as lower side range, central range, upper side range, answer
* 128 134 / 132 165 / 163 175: 3.3 yr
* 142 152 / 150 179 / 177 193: -2.1 yr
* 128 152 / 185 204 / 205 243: 7.9 yr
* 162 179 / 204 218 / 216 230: -0.4 yr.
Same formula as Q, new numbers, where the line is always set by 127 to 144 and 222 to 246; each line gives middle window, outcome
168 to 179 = 0.16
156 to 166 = 0.22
